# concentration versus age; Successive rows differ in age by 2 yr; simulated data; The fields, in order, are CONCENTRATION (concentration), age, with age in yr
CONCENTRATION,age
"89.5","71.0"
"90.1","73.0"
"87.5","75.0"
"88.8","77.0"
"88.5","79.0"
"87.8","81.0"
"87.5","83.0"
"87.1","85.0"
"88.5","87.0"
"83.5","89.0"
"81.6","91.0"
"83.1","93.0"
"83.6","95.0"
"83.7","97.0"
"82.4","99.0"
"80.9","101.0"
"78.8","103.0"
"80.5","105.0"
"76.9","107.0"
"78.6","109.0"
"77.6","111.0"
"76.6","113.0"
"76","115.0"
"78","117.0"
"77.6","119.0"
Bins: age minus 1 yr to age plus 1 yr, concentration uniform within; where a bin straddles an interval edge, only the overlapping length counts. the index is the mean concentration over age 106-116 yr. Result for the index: 77.1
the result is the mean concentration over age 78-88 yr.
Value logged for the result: 87.9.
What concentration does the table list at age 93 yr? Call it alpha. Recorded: 83.1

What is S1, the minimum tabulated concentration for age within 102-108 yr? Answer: 76.9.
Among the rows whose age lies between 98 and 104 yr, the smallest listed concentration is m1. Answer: 78.8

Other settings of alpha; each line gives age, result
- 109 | 78.6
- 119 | 77.6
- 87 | 88.5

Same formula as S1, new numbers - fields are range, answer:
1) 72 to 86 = 87.1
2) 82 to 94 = 81.6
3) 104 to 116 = 76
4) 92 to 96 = 83.1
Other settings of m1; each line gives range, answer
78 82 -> 87.8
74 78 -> 87.5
